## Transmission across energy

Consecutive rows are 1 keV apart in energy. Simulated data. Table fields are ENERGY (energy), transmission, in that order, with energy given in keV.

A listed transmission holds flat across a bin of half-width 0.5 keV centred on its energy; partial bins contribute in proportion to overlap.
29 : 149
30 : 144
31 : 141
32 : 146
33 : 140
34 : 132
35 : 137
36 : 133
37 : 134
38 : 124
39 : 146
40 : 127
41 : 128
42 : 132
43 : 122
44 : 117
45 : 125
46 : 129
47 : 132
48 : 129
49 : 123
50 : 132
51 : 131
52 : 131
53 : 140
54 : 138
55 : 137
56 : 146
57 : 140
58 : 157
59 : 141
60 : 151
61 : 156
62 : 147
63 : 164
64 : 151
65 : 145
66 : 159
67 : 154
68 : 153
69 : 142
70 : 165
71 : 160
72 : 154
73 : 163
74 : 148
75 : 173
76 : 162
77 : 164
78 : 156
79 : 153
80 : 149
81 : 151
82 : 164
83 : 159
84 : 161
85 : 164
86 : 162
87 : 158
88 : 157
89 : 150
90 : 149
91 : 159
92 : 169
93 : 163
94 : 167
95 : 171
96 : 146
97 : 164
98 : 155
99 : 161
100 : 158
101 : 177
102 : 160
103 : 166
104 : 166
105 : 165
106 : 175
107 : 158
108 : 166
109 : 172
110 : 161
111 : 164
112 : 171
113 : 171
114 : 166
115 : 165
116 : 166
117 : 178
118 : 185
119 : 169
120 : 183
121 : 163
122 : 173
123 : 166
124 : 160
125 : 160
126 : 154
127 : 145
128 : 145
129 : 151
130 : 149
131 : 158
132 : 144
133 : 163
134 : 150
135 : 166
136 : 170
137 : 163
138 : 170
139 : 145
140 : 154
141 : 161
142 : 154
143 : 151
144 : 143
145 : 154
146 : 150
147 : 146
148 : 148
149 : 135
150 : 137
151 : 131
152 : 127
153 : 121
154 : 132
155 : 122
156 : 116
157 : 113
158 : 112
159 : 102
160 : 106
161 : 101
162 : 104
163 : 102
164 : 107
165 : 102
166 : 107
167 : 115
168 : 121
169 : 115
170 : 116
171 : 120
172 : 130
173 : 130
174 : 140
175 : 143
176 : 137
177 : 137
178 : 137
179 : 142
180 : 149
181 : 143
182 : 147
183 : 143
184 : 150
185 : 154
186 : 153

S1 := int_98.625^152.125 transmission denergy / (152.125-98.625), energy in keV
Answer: 159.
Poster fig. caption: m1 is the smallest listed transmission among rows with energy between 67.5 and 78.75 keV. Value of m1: 142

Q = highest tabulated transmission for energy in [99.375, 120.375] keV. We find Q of 185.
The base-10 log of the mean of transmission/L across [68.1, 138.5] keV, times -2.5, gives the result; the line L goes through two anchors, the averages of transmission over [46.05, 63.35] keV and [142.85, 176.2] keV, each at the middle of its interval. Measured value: -0.21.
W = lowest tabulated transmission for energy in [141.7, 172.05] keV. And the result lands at 101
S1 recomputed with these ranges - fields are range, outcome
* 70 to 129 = 162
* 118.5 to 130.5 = 160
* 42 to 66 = 139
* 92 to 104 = 163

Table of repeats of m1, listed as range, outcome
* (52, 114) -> 131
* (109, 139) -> 144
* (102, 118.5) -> 158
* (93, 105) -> 146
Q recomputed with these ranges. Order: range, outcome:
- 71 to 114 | 177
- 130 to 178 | 170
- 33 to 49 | 146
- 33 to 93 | 173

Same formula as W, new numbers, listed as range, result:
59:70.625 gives 141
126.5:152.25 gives 127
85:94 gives 149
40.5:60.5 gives 117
